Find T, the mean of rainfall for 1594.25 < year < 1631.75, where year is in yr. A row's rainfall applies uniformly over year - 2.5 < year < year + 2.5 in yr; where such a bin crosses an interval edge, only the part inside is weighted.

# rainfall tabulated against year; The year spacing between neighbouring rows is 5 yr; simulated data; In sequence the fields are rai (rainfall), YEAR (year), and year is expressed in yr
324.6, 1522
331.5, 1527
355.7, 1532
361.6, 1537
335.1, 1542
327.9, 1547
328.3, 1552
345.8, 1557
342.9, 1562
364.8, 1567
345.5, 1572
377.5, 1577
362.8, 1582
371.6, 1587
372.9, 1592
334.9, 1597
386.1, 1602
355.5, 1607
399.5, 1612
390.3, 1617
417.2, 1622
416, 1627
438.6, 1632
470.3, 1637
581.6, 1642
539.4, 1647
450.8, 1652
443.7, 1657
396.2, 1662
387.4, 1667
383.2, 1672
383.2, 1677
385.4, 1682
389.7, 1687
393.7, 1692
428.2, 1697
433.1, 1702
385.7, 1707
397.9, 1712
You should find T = 389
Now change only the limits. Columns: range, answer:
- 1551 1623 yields 366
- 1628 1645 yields 491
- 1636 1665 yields 479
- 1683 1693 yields 390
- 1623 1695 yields 432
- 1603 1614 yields 378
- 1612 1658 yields 458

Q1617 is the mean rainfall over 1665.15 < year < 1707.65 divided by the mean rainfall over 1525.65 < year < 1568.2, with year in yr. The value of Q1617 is 1.16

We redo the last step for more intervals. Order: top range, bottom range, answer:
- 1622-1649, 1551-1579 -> 1.37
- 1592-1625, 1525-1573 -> 1.11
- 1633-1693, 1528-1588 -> 1.24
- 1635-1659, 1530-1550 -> 1.45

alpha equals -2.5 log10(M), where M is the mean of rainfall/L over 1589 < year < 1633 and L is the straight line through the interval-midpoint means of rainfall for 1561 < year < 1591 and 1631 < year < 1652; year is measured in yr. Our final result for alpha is 0.13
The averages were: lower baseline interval 362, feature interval 388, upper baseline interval 506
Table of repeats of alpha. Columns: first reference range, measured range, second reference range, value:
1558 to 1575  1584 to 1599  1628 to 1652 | 0.11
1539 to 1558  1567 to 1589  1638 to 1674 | 0.01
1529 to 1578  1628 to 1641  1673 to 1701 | -0.22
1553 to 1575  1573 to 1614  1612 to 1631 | 0.03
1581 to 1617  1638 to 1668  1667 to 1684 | -0.23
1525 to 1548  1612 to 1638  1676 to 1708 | -0.12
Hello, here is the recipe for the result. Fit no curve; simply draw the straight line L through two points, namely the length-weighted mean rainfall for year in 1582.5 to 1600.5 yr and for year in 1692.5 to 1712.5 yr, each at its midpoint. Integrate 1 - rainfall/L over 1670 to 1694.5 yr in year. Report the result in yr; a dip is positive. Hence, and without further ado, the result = 0.9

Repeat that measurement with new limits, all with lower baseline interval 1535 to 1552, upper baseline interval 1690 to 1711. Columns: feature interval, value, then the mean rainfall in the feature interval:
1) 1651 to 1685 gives -0.6 yr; 402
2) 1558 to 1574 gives -0.1 yr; 351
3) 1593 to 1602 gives 0.2 yr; 355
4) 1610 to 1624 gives -1.1 yr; 402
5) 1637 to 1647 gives -4.2 yr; 543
